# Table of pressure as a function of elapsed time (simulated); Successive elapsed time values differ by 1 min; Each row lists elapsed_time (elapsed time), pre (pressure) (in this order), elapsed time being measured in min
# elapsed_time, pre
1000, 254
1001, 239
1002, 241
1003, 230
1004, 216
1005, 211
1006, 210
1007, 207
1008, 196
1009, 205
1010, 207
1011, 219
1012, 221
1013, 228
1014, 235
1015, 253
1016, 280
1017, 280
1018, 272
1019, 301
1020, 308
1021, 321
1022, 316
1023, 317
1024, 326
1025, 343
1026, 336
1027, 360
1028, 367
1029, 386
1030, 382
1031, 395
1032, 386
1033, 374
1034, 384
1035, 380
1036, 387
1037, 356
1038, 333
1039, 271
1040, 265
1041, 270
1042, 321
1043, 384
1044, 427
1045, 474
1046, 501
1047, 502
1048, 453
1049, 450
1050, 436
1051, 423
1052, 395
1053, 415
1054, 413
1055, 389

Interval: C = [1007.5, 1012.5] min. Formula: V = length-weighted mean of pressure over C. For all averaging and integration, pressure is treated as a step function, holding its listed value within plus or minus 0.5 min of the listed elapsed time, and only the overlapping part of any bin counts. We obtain 210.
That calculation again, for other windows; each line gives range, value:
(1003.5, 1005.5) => 214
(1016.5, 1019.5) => 284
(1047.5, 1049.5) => 452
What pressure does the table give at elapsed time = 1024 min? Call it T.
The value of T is 326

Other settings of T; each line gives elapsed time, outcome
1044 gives 427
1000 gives 254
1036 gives 387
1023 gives 317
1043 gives 384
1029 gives 386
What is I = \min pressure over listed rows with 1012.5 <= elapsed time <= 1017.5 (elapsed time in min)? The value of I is 228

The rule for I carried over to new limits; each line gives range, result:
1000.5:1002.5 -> 239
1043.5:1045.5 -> 427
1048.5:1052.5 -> 395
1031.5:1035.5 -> 374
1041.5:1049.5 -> 321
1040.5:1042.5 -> 270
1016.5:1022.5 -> 272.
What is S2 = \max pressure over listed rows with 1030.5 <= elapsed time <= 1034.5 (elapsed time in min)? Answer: 395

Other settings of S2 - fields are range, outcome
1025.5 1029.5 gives 386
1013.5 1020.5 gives 308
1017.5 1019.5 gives 301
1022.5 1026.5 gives 343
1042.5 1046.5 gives 501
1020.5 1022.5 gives 321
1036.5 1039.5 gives 356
